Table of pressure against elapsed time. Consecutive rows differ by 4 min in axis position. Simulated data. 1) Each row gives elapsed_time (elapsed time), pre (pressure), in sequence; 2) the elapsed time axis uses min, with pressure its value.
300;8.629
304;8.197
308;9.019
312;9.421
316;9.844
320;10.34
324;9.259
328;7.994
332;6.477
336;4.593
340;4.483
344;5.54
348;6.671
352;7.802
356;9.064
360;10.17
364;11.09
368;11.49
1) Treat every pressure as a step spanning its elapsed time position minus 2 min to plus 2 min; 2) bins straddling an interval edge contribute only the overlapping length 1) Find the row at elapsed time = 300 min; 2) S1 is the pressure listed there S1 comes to 8.629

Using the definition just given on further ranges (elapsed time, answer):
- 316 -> 9.844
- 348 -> 6.671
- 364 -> 11.09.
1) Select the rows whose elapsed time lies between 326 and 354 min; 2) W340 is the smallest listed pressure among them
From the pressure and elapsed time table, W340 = 4.483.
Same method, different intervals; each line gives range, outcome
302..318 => 8.197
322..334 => 6.477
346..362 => 6.671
